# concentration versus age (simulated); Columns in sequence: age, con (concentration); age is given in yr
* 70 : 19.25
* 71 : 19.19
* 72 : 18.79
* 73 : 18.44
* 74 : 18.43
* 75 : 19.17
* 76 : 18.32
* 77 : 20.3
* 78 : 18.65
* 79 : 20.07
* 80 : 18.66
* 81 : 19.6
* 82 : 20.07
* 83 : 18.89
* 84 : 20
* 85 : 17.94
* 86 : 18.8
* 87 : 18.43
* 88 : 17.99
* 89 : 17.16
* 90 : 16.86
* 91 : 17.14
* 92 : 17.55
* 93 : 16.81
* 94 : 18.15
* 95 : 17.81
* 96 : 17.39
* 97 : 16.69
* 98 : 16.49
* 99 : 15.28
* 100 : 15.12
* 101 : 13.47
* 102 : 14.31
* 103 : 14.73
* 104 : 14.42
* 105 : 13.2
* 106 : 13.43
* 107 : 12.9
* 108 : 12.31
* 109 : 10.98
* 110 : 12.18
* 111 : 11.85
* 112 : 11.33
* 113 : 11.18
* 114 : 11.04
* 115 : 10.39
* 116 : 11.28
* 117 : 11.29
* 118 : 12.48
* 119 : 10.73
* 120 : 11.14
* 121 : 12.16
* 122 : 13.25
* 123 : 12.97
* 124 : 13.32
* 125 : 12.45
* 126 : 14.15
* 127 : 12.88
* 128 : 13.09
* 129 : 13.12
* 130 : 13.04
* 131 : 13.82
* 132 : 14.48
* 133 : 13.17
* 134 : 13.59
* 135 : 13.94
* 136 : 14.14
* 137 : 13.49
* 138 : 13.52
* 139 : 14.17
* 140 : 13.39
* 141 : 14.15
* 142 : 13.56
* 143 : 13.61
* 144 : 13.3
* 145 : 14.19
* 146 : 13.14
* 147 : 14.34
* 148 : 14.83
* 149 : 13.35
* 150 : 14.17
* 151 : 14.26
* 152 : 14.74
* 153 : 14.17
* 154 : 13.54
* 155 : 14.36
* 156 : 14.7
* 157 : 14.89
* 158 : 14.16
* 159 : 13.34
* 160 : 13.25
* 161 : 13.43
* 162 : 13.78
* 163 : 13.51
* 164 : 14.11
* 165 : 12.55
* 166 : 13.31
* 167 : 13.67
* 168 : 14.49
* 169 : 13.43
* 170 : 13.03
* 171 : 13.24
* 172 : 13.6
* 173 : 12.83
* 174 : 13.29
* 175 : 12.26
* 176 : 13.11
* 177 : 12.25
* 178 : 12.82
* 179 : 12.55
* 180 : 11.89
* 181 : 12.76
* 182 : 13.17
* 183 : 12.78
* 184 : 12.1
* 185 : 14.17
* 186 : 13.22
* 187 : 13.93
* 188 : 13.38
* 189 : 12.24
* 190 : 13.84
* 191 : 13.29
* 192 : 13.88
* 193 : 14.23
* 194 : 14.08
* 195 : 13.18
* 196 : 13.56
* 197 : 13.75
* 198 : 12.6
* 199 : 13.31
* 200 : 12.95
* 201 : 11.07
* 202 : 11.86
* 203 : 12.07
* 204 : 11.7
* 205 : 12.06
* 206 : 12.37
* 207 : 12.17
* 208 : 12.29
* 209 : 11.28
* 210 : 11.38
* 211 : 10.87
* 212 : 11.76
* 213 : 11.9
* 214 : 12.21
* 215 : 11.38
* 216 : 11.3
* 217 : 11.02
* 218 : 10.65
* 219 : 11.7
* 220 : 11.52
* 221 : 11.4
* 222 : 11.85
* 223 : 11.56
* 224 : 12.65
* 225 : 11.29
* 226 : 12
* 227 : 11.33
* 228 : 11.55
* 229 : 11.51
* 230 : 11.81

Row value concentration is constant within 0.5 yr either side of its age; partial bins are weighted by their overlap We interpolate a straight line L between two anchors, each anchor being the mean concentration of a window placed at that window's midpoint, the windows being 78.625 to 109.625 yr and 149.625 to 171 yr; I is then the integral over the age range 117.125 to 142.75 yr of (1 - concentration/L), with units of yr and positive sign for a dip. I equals 3.2 yr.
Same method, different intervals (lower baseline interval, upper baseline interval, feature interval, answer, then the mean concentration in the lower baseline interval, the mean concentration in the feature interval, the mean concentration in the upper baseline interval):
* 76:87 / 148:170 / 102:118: 4.66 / 19.2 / 12.2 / 13.9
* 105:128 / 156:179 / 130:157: -2.40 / 12.1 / 13.9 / 13.4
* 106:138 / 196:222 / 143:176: -3.89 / 12.6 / 13.7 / 11.9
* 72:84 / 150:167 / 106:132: 6.57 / 19.2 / 12.3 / 13.9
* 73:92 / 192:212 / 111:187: 9.61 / 18.7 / 13.2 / 12.5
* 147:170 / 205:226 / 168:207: -0.63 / 13.9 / 13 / 11.6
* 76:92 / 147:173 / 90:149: 9.69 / 18.7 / 13.7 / 13.8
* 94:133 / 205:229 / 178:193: -1.22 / 13.3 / 13.1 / 11.6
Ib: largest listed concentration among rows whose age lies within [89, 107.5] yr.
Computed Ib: 18.15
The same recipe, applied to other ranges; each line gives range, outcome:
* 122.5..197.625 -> 14.89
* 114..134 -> 14.48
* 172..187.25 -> 14.17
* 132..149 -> 14.83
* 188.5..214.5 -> 14.23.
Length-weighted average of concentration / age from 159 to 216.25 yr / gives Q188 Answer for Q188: 12.8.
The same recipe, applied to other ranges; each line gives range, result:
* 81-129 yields 14.6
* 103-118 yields 12.1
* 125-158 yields 13.8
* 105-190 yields 13.1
